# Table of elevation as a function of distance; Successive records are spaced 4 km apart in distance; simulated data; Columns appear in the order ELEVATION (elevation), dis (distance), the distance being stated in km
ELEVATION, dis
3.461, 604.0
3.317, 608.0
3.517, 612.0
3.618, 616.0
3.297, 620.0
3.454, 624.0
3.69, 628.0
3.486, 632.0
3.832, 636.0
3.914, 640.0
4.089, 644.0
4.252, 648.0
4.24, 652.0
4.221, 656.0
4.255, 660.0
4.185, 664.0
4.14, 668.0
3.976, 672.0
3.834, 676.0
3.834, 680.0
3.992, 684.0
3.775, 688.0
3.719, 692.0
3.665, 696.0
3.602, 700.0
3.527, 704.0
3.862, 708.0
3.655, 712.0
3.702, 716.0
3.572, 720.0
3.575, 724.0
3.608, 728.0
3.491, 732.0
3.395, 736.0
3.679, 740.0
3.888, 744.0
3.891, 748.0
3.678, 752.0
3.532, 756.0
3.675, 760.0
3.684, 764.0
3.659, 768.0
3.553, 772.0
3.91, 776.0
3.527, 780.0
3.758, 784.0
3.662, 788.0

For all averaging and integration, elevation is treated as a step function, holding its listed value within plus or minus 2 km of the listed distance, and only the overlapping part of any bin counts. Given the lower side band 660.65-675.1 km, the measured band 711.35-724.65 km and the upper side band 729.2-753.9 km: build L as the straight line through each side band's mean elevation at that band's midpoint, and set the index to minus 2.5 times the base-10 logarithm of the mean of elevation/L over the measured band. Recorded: 0.05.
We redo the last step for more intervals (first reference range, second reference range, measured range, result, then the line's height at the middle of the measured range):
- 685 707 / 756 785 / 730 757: 0.01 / 3.67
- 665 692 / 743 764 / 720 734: 0.07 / 3.79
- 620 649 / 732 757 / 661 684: -0.08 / 3.73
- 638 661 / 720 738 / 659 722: 0.00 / 3.83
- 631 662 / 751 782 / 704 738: 0.06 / 3.8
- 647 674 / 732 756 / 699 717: 0.06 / 3.89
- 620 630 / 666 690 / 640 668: -0.12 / 3.74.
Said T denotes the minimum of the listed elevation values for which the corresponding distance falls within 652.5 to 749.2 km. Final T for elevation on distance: 3.395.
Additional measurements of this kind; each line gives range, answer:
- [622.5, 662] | 3.454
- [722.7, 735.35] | 3.491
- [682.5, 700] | 3.602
